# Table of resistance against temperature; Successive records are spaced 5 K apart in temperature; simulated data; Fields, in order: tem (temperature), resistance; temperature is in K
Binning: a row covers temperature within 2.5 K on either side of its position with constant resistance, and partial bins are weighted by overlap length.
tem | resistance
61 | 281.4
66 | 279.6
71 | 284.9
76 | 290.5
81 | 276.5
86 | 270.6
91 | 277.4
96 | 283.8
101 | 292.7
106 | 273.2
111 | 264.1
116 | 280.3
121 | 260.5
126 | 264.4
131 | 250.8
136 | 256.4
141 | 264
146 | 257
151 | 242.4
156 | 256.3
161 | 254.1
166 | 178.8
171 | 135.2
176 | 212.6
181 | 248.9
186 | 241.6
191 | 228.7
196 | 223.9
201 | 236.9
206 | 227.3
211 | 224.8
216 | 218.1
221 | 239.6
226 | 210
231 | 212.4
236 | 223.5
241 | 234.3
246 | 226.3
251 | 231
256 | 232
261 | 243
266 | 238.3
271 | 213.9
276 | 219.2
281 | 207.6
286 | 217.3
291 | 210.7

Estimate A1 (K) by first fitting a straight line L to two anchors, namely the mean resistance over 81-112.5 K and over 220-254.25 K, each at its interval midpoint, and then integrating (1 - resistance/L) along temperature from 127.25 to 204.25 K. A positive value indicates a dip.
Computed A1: 5.7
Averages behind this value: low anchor 277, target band 233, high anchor 225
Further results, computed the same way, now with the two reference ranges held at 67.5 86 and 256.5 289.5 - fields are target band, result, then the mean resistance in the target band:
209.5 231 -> 1.6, 222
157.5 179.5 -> 4.7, 200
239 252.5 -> 0.1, 230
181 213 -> 1.8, 232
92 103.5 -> -0.5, 287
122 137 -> 0.5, 258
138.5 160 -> 0.4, 255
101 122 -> -0.1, 273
